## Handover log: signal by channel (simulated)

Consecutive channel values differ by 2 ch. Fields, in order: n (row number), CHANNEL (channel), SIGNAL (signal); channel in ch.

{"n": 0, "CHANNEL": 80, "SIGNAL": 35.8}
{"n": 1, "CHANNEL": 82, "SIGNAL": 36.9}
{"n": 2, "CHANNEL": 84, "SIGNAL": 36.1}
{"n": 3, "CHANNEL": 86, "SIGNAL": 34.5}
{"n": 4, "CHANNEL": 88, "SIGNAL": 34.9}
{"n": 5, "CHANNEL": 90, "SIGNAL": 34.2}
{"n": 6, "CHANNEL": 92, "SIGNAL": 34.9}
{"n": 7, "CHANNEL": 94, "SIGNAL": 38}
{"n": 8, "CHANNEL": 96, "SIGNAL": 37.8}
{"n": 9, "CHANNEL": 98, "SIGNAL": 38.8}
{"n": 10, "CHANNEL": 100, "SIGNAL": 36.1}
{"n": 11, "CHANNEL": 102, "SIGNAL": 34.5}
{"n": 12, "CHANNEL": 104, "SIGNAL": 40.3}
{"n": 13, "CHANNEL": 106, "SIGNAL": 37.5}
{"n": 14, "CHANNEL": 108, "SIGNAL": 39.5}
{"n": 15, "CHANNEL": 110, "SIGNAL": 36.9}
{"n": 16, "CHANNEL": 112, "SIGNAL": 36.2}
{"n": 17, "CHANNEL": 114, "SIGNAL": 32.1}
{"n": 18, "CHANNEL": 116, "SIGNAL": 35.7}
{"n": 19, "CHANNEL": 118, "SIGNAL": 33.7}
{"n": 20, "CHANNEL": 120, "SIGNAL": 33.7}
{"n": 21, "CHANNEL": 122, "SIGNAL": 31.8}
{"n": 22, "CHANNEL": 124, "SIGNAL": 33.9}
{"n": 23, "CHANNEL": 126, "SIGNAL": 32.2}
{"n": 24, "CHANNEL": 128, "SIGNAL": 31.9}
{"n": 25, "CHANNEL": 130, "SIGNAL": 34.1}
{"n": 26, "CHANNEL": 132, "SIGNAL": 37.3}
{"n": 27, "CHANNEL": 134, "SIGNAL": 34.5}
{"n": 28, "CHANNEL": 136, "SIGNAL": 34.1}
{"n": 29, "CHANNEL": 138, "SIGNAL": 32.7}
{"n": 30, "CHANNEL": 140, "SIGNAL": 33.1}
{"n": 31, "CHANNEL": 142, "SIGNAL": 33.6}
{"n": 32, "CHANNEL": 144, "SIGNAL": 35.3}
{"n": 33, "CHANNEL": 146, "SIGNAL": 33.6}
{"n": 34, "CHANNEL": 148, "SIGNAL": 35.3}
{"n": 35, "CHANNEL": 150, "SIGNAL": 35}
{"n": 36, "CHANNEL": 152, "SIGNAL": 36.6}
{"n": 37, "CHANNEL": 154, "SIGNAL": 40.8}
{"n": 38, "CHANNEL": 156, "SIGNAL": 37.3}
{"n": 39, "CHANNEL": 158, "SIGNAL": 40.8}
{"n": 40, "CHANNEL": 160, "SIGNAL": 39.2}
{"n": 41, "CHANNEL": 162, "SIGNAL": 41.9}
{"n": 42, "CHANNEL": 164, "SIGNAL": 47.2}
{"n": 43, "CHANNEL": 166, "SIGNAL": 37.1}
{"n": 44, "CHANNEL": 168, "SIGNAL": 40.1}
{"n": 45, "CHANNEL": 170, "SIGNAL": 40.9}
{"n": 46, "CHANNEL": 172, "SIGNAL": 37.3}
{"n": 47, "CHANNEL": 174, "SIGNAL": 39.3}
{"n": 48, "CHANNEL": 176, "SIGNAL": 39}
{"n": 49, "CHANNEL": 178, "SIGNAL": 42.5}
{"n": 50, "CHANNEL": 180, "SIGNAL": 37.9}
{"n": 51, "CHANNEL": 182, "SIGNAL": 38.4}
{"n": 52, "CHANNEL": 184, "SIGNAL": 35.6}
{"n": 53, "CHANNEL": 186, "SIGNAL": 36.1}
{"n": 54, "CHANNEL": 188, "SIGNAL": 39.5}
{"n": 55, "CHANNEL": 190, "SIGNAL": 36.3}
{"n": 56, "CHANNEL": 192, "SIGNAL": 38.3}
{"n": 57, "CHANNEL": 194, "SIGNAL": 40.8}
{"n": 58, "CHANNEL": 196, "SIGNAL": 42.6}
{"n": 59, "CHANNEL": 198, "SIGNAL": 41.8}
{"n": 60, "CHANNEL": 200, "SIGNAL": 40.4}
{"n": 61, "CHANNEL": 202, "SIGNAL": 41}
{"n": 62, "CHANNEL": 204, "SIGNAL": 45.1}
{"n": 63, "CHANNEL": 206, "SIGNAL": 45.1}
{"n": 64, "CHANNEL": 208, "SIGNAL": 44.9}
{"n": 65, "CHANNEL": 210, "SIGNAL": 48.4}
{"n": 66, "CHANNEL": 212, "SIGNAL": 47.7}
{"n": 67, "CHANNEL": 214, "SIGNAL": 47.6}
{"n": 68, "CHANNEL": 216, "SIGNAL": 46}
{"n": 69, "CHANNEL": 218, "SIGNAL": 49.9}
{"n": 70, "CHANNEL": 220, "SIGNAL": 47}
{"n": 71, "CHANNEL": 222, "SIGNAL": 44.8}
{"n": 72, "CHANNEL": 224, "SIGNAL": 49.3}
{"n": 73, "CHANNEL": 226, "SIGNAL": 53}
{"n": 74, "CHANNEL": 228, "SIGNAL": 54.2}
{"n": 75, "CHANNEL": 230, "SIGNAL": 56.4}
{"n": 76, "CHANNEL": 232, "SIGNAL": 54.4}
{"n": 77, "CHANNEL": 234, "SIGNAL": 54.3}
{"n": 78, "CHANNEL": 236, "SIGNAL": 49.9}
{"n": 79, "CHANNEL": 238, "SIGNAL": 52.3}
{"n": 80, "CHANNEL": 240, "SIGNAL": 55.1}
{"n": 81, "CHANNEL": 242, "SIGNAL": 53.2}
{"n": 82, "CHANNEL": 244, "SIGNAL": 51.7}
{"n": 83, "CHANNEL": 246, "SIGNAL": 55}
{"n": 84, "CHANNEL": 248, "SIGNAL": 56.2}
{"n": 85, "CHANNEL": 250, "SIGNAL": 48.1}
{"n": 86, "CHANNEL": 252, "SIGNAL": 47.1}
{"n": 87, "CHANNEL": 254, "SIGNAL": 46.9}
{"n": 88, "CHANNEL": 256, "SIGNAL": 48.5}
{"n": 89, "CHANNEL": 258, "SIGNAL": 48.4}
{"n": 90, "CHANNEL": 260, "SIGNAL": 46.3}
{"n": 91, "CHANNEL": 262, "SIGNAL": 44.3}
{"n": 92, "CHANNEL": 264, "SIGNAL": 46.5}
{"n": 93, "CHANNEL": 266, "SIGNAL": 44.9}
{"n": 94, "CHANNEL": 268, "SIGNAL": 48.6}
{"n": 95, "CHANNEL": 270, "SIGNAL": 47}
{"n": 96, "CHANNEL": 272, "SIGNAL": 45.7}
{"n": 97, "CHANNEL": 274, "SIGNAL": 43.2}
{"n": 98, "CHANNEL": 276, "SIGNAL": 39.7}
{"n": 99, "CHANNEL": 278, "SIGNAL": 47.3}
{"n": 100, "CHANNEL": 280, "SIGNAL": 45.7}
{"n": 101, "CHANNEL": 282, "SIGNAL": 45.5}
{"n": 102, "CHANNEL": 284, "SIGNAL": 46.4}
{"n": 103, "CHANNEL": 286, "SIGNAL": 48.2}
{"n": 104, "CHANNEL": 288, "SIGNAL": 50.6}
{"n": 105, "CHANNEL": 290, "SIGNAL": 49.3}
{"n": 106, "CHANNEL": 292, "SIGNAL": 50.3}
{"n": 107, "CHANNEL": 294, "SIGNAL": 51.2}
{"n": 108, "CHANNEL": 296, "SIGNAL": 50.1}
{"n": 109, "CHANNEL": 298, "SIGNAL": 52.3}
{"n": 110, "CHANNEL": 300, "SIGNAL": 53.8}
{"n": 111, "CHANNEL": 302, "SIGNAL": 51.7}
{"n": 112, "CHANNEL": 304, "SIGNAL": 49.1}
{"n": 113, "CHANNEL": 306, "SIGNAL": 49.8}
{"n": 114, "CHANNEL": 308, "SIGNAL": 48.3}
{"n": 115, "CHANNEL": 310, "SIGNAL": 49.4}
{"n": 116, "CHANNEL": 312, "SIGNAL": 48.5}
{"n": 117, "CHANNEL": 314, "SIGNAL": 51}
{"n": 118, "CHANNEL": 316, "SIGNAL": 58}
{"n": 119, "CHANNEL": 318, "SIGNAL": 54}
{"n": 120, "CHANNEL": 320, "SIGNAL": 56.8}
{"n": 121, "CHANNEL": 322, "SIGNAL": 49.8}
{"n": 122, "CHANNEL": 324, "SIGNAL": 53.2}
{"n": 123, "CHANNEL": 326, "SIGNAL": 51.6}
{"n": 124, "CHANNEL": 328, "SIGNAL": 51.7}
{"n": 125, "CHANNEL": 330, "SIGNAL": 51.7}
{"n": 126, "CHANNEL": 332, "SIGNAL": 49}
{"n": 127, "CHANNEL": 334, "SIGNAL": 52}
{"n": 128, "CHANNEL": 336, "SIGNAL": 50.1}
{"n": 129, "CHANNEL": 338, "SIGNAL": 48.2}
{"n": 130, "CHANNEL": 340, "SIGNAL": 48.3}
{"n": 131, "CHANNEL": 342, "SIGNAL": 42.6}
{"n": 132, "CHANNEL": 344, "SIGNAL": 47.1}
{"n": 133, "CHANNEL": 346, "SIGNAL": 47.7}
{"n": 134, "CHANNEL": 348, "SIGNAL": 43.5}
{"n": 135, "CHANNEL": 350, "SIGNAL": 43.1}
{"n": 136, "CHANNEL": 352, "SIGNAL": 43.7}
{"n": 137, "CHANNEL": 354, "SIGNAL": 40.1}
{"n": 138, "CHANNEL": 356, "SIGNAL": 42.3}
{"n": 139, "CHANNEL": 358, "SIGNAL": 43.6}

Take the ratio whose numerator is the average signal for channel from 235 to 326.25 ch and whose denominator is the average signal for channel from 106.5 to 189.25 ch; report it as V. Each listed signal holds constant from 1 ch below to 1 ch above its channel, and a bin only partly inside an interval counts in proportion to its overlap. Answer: 1.4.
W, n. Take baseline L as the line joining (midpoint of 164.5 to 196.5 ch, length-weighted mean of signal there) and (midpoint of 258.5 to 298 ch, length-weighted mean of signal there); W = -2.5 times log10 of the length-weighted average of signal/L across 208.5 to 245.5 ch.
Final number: -0.186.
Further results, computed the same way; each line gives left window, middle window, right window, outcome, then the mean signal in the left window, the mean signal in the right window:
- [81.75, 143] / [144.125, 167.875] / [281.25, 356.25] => -0.010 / 35.2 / 49.3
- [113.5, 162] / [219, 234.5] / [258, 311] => -0.201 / 35.1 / 47.9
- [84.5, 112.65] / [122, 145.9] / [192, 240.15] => 0.184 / 36.7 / 47.7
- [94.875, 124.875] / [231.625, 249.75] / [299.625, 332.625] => -0.163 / 35.9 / 51.6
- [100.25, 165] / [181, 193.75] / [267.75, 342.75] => 0.076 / 36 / 49.5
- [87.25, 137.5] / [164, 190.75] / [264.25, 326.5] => 0.041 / 35.4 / 49.3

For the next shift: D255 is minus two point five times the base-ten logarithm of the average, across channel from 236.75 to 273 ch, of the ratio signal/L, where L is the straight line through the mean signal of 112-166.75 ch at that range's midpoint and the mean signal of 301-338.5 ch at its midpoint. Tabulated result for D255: -0.08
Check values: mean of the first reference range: 35.7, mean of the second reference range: 51.3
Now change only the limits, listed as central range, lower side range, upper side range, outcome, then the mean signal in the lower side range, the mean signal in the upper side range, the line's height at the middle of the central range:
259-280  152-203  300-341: 0.04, 39.6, 51.2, 47.1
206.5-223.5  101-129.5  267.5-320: -0.10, 35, 49.2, 42.9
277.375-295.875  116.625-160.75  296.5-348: -0.02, 35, 50.5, 47.5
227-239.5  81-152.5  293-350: -0.22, 35.2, 50.2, 43.8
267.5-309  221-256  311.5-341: 0.07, 51.8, 51.6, 51.7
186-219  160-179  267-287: -0.03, 40.5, 45.7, 42.1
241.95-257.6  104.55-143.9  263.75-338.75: -0.12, 34.5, 49.5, 45.2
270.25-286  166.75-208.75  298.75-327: 0.08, 40.1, 51.8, 48.5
